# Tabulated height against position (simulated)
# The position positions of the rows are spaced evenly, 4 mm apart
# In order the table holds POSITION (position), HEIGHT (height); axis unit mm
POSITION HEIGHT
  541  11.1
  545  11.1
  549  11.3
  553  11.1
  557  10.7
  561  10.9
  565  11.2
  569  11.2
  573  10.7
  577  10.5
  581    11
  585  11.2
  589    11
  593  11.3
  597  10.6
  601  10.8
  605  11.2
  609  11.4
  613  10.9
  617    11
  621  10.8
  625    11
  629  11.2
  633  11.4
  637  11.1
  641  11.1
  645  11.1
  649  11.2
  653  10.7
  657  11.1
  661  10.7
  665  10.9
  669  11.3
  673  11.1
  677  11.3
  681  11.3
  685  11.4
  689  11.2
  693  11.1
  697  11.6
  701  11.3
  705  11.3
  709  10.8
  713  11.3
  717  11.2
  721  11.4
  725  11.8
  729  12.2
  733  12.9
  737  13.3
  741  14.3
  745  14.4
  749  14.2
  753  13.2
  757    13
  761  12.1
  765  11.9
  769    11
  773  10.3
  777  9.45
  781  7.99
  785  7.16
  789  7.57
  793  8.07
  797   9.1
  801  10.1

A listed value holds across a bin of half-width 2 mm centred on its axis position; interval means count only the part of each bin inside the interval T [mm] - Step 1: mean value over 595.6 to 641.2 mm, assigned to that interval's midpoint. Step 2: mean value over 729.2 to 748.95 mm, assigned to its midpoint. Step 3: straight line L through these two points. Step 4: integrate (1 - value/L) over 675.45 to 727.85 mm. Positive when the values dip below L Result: 6.14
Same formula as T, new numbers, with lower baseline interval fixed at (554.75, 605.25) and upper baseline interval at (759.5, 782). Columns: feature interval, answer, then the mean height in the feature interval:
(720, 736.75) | -2.6 mm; 12.2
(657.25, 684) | -0.9 mm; 11.1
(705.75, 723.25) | -0.9 mm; 11.2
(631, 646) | -0.5 mm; 11.2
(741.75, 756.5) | -4.6 mm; 13.9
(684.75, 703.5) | -1.1 mm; 11.3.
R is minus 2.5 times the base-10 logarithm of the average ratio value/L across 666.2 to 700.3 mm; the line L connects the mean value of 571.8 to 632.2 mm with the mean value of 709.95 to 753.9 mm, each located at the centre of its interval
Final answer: 0.072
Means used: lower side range 11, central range 11.3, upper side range 12.7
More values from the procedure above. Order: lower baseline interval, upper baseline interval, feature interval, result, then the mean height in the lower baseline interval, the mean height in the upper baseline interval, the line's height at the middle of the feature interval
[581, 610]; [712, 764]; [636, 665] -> 0.068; 11.1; 12.7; 11.7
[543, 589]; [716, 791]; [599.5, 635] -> 0.006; 11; 11.6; 11.1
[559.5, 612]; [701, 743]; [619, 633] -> 0.024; 11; 12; 11.3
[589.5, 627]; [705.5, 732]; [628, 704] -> 0.009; 11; 11.5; 11.3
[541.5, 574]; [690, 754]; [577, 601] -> 0.030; 11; 12.2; 11.3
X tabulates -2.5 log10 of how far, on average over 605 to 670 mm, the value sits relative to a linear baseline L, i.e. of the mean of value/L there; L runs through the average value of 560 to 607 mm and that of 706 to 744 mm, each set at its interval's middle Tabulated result 0.04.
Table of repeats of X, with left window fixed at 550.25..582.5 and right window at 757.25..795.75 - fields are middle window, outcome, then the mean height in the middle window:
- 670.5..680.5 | -0.10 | 11.2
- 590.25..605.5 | -0.02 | 11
